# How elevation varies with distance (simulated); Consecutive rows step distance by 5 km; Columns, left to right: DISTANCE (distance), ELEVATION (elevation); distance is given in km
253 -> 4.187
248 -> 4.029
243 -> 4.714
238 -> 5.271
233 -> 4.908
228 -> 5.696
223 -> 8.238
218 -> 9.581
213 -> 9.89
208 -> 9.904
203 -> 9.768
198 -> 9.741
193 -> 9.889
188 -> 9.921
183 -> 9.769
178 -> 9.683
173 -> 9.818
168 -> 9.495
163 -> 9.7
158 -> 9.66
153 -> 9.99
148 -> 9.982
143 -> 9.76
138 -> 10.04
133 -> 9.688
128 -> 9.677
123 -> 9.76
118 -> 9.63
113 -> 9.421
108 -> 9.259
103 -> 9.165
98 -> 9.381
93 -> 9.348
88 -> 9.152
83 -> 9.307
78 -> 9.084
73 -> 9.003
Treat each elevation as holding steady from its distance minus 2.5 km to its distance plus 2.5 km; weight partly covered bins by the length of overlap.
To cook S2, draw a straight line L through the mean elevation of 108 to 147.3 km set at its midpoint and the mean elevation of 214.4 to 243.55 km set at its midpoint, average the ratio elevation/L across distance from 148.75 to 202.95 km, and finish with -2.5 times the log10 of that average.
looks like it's -0.19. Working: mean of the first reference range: 9.69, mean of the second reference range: 6.65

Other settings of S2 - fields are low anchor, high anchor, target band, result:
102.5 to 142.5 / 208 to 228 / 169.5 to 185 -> -0.06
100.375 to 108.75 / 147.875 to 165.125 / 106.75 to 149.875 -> -0.02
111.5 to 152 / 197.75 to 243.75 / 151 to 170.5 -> -0.07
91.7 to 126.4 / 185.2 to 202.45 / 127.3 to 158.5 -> -0.03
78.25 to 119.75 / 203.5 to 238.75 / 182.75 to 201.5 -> -0.19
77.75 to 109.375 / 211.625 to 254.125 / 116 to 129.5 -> -0.13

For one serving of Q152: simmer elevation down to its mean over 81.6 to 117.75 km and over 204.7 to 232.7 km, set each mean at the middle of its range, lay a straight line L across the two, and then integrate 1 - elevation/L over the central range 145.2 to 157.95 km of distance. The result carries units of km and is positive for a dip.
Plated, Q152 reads -1.4 km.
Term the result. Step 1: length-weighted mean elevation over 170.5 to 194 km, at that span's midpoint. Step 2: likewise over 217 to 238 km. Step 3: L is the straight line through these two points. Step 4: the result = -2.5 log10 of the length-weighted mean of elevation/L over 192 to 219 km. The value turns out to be -0.20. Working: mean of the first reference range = 9.81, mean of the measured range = 9.8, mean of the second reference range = 6.71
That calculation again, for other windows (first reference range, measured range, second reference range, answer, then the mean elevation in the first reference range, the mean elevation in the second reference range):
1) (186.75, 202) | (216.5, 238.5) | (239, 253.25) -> -0.05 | 9.84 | 4.43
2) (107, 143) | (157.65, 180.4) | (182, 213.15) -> 0.01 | 9.66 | 9.84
